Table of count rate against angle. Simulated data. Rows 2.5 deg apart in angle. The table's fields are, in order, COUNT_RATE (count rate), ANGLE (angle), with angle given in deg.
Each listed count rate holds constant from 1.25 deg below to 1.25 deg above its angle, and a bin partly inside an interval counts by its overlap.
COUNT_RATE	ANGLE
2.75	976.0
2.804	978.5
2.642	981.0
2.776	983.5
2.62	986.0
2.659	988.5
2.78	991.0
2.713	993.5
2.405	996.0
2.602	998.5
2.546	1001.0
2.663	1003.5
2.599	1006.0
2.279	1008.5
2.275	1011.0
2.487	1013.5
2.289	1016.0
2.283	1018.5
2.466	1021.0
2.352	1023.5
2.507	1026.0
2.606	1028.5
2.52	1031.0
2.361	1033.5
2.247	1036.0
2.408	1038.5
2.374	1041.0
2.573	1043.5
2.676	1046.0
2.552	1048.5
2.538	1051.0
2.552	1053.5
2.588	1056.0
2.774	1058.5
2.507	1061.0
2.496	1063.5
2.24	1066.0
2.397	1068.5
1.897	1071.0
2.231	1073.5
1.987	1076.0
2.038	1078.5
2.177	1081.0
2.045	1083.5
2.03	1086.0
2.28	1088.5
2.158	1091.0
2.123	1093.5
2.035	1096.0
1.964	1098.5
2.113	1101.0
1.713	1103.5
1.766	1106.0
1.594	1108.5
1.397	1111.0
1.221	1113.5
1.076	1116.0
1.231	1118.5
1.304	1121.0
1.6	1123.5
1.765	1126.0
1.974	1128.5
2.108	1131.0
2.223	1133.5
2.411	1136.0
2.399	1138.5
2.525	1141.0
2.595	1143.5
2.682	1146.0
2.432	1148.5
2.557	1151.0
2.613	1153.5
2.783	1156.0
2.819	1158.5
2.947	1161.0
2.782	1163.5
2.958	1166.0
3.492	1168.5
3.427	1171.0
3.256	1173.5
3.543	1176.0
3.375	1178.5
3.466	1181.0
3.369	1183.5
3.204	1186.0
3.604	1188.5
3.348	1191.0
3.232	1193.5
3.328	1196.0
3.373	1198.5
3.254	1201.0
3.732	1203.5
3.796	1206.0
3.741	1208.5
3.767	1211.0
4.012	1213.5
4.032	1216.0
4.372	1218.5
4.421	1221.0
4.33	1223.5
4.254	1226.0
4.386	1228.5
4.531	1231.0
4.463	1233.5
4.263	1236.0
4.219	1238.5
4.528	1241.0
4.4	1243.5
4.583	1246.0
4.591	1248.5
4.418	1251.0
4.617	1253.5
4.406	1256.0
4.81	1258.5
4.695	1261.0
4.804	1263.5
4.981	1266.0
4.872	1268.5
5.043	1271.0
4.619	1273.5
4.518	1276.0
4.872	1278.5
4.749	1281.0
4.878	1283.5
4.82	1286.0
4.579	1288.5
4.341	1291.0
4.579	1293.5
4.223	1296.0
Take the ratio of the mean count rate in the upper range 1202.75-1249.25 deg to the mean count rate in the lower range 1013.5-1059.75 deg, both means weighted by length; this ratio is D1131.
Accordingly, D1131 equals 1.71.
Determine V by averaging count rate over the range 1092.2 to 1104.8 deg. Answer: 1.99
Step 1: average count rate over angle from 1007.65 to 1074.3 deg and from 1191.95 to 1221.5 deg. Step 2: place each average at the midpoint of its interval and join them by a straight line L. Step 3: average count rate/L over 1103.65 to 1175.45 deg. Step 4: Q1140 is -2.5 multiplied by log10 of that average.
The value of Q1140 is 0.38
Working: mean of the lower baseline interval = 2.43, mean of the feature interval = 2.29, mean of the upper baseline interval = 3.73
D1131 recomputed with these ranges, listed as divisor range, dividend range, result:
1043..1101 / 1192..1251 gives 1.78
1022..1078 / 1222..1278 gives 1.88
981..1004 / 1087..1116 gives 0.69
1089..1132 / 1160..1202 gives 1.91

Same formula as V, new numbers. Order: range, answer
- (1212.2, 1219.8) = 4.14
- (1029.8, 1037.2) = 2.38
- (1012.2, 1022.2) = 2.38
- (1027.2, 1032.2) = 2.56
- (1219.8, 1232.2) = 4.38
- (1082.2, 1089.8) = 2.12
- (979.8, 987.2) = 2.68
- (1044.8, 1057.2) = 2.58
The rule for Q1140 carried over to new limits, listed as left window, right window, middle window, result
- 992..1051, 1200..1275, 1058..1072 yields 0.20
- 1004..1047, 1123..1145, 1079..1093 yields 0.08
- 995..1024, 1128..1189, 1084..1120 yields 0.46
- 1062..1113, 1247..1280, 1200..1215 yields 0.04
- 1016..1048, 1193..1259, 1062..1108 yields 0.36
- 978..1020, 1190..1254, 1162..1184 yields 0.14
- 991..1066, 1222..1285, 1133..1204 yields 0.25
